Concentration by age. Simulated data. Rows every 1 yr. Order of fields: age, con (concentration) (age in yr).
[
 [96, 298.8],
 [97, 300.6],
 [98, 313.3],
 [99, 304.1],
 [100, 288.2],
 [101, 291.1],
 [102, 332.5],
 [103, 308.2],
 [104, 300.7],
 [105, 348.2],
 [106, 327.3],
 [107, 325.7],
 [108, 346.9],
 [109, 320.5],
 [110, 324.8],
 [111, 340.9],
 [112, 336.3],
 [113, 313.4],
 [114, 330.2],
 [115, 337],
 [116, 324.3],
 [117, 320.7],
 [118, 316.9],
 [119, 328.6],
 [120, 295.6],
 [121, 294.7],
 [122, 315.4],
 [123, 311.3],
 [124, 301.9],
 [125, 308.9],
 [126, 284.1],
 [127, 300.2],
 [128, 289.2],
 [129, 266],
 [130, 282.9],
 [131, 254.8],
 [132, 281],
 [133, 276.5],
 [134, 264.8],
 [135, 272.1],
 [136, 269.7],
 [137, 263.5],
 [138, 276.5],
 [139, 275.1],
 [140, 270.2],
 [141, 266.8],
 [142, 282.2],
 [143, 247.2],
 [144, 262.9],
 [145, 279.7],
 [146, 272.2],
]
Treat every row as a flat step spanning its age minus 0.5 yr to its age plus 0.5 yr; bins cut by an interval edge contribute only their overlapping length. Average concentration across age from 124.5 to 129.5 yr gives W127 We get 290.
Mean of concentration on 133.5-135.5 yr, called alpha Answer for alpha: 268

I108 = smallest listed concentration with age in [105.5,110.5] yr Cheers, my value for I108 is 320.5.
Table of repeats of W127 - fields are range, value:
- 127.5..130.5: 279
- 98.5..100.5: 296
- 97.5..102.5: 306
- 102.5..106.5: 321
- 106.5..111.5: 332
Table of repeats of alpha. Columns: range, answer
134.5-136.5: 271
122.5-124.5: 307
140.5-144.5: 265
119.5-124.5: 304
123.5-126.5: 298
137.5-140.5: 274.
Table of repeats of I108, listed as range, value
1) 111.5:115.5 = 313.4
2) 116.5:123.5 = 294.7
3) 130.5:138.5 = 254.8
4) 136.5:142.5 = 263.5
